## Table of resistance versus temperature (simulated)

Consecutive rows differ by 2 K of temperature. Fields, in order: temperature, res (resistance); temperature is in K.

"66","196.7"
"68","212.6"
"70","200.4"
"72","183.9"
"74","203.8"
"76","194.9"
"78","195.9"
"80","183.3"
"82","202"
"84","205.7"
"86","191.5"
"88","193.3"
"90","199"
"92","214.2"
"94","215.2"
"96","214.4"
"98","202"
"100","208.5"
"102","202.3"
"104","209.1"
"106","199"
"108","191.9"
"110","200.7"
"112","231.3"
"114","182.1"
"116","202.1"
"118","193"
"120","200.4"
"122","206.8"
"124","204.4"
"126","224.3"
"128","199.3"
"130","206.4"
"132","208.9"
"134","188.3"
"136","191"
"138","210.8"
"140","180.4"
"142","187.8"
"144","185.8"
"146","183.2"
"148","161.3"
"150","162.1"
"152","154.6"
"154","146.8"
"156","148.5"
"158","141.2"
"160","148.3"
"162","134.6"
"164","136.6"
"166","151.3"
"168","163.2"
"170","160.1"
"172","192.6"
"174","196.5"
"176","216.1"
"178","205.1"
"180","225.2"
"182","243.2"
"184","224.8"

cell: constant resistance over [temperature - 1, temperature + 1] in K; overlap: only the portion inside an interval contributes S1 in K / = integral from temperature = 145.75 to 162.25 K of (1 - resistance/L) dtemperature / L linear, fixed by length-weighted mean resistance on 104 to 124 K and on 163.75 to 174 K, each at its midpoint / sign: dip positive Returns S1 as 2.1 K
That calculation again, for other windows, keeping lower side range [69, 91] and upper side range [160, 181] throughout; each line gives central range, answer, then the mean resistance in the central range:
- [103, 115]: -0.8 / 202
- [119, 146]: -2.1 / 199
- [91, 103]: -1.1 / 209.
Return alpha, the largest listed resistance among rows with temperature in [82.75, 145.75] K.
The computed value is 231.3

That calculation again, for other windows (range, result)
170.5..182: 243.2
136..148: 210.8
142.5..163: 185.8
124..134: 224.3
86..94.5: 215.2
